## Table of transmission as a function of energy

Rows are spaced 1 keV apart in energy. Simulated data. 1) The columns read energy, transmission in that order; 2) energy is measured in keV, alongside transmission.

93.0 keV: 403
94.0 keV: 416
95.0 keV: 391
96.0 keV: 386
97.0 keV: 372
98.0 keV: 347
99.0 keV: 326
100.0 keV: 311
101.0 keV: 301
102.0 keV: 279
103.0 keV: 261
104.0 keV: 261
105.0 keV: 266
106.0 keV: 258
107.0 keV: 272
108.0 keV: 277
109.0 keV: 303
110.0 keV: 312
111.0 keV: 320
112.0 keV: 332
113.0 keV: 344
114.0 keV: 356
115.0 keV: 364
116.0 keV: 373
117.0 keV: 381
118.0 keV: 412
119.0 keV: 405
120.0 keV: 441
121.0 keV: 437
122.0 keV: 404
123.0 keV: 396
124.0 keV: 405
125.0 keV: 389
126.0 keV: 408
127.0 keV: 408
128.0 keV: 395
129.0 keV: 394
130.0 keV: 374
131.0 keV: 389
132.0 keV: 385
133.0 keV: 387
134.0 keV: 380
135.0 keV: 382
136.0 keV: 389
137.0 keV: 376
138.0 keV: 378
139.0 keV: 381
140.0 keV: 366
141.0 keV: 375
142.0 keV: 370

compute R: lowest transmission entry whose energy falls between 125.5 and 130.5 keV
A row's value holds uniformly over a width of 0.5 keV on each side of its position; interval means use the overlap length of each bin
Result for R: 374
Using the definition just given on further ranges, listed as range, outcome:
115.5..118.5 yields 373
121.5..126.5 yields 389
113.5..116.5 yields 356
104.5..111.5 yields 258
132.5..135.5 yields 380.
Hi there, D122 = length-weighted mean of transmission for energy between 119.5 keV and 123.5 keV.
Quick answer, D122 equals 420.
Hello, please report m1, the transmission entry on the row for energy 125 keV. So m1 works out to 389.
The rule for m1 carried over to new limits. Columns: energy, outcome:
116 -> 373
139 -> 381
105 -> 266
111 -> 320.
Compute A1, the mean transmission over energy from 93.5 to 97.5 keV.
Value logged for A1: 391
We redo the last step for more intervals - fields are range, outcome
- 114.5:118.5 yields 382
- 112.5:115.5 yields 355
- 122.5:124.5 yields 400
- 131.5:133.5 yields 386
